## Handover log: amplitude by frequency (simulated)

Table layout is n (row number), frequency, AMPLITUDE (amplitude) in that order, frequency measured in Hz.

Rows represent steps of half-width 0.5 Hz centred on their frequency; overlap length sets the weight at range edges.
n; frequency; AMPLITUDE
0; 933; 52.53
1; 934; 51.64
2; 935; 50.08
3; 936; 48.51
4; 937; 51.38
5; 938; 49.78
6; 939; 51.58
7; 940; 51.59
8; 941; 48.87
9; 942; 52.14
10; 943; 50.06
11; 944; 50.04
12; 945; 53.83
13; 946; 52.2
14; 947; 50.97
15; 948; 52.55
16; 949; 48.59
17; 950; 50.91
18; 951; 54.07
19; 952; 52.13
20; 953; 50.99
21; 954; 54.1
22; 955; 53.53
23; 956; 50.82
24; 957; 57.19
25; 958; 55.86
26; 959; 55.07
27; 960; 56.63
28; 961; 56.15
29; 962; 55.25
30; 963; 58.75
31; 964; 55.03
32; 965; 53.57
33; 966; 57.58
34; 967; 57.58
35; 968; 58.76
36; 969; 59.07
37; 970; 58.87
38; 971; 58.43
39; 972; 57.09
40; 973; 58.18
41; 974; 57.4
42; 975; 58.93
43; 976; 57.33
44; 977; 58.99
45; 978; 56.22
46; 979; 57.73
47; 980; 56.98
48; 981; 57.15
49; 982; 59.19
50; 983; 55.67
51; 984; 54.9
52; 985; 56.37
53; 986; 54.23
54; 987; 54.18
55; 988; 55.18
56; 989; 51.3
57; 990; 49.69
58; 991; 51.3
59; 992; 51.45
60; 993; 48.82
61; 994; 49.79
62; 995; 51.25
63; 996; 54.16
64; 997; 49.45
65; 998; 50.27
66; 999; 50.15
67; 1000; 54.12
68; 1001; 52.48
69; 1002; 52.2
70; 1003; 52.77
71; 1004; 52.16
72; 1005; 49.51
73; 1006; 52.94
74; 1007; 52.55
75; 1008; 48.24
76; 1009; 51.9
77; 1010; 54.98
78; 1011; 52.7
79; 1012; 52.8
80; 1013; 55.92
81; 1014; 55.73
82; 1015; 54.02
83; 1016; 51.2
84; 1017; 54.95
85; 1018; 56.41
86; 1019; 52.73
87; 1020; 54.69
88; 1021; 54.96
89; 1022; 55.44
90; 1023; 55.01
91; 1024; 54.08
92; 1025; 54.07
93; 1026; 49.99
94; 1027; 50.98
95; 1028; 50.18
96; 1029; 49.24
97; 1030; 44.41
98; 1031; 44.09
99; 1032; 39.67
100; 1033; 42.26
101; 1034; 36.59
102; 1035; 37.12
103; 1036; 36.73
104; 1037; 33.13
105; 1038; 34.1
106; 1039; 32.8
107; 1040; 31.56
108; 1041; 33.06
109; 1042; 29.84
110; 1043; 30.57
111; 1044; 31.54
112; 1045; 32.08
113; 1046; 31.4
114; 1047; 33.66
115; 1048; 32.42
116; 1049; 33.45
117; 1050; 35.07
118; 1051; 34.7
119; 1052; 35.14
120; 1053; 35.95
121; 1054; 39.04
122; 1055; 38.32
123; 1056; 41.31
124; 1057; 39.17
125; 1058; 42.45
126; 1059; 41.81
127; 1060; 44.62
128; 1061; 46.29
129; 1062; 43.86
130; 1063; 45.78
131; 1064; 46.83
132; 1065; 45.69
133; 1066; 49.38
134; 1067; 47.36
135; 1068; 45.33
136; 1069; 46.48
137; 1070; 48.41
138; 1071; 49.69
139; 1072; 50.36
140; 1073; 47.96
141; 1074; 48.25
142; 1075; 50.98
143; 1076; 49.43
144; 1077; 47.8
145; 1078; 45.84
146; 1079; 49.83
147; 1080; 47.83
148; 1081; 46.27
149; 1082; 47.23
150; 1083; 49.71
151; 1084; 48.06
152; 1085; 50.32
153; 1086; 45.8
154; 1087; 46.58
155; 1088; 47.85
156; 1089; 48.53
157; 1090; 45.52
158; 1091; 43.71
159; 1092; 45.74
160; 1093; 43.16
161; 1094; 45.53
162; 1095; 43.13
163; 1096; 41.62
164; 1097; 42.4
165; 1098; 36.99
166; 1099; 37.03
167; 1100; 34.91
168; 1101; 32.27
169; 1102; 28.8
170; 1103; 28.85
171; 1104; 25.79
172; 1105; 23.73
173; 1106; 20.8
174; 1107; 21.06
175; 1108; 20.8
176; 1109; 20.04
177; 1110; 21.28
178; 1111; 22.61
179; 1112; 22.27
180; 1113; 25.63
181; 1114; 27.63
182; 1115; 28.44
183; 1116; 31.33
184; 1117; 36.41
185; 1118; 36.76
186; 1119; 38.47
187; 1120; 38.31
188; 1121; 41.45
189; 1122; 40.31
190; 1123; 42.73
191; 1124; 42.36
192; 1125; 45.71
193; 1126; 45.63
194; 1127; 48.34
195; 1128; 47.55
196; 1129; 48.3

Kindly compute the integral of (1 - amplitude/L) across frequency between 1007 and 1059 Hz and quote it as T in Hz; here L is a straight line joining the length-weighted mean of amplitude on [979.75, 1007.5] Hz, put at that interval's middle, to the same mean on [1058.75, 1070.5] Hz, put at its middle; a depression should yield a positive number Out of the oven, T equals 6.2 Hz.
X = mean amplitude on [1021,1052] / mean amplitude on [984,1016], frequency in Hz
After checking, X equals 0.76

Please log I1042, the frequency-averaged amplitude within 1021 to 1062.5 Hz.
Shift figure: 40.1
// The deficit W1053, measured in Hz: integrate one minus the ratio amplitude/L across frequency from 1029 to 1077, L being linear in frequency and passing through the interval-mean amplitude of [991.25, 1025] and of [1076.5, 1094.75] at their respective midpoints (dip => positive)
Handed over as 8.6 Hz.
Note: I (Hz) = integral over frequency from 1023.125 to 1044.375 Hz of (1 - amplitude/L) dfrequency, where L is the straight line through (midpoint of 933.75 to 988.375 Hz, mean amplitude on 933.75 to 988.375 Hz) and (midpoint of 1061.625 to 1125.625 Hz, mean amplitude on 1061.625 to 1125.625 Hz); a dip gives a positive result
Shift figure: 2.8 Hz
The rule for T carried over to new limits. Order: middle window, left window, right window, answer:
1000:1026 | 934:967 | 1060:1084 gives -1.64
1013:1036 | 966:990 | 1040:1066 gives -2.32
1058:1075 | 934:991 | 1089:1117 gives -3.93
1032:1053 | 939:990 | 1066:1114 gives 5.33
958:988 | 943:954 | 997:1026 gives -2.69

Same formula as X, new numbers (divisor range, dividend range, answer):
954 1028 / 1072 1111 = 0.73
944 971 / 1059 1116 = 0.74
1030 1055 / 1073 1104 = 1.25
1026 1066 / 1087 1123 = 0.88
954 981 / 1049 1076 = 0.77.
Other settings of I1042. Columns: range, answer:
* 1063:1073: 47.6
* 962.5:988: 57.1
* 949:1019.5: 54.3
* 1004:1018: 53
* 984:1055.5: 46.3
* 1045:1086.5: 43.7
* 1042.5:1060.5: 36.3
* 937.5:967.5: 53.2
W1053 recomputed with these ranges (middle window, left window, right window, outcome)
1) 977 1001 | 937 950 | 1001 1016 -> -0.6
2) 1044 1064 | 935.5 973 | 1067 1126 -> 2.5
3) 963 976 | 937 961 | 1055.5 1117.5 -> -1.8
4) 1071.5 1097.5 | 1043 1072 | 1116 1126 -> -4.2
